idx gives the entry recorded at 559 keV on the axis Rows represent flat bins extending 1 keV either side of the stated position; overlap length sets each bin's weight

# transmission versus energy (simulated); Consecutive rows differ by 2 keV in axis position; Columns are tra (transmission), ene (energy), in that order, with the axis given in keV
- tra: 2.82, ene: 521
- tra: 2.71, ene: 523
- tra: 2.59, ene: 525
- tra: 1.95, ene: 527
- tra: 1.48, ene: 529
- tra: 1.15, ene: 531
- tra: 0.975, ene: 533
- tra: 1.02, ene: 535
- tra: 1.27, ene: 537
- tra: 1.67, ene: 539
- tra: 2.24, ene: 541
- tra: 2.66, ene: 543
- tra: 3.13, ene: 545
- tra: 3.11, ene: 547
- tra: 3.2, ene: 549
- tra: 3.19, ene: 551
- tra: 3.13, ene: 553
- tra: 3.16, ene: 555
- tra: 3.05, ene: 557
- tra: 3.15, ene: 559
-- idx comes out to 3.15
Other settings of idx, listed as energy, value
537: 1.27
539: 1.67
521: 2.82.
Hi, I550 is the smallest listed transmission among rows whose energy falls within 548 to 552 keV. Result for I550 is 3.19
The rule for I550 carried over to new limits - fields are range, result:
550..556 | 3.13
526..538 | 0.975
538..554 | 1.67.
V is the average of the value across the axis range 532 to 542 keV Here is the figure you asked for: 1.44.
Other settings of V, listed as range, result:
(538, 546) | 2.42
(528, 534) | 1.2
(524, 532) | 1.79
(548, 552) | 3.2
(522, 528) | 2.42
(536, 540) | 1.47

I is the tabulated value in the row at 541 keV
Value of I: 2.24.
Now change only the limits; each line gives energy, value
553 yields 3.13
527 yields 1.95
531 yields 1.15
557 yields 3.05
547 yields 3.11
